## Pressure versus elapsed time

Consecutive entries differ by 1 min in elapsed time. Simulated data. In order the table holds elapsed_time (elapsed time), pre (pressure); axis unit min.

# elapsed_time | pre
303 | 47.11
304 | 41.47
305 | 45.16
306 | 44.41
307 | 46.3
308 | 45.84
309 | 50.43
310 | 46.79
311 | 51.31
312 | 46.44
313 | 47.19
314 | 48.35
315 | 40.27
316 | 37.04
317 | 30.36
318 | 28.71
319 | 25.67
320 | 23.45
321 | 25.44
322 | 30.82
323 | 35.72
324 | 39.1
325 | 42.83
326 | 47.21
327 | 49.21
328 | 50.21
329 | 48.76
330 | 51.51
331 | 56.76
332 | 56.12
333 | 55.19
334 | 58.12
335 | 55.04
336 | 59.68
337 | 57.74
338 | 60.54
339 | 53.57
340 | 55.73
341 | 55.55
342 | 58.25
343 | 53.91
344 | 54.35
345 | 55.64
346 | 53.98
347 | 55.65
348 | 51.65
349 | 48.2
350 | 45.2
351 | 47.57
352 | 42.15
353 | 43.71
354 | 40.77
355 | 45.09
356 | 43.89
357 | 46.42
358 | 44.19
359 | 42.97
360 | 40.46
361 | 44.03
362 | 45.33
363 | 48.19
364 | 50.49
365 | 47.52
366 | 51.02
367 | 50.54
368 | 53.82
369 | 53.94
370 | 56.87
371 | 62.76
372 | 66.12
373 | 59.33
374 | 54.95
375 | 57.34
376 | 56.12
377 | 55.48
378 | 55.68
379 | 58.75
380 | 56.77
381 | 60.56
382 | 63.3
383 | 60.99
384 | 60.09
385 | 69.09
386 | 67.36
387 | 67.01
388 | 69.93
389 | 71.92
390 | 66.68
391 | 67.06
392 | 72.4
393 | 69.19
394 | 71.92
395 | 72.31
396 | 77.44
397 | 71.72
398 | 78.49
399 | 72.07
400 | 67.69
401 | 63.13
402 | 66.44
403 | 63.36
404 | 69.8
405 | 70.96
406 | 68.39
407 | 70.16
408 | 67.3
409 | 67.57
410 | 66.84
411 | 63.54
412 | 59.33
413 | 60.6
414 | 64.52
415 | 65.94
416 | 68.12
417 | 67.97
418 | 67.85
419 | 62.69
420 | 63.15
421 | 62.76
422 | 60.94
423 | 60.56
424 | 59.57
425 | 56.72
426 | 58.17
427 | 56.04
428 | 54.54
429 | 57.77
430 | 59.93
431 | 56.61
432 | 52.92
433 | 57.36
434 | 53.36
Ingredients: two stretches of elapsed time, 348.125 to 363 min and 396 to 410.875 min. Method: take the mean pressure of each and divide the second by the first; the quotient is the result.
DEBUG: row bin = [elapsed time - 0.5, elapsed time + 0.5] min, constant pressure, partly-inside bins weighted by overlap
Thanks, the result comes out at 1.5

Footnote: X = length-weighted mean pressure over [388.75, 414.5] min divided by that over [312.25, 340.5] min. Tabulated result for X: 1.5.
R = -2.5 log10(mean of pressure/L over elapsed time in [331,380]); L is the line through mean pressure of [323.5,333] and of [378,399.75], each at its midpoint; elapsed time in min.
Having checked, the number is 0.096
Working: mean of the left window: 49.4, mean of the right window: 67.6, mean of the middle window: 52.4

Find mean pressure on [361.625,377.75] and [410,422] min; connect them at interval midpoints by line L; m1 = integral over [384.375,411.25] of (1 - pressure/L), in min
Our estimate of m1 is -4.0 min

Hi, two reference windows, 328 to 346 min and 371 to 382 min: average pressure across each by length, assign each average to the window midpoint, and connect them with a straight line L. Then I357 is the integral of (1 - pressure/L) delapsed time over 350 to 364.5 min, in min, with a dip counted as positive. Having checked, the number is 3.1 min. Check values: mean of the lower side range 55.5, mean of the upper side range 58.6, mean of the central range 44.7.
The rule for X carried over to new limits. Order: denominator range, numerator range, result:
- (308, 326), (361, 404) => 1.60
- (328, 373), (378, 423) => 1.29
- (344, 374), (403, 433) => 1.26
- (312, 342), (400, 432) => 1.38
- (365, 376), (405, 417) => 1.17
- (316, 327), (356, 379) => 1.53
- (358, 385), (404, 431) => 1.16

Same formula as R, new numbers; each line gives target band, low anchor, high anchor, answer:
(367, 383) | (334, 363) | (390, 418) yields 0.015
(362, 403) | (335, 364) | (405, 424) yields -0.084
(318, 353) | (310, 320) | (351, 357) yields -0.165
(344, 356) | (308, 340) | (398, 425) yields 0.070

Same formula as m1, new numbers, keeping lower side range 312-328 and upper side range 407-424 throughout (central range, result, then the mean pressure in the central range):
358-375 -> -0.3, 51.7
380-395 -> -2.7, 66.8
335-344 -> -2.9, 56.6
